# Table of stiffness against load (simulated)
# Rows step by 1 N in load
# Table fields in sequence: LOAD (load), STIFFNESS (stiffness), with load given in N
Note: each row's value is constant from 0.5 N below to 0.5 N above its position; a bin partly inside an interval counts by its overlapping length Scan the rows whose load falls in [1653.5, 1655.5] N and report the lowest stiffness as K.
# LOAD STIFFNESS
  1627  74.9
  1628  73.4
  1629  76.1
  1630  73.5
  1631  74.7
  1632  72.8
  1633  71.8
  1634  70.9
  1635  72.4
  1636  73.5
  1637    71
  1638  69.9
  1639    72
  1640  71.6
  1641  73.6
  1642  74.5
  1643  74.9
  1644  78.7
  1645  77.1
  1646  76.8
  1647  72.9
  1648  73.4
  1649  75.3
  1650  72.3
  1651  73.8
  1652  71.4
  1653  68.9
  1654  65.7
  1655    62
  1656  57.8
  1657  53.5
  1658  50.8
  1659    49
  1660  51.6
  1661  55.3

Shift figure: 62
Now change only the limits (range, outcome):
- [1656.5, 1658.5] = 50.8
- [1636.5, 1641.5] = 69.9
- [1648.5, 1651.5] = 72.3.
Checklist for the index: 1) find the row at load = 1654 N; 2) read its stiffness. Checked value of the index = 65.7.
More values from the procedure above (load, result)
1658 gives 50.8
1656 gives 57.8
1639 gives 72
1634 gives 70.9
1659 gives 49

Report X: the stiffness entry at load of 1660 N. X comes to 51.6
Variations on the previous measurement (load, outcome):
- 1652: 71.4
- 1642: 74.5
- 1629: 76.1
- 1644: 78.7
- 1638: 69.9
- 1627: 74.9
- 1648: 73.4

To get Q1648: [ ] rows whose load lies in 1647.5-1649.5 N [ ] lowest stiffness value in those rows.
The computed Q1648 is 73.4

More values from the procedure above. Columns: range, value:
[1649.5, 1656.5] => 57.8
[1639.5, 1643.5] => 71.6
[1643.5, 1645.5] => 77.1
